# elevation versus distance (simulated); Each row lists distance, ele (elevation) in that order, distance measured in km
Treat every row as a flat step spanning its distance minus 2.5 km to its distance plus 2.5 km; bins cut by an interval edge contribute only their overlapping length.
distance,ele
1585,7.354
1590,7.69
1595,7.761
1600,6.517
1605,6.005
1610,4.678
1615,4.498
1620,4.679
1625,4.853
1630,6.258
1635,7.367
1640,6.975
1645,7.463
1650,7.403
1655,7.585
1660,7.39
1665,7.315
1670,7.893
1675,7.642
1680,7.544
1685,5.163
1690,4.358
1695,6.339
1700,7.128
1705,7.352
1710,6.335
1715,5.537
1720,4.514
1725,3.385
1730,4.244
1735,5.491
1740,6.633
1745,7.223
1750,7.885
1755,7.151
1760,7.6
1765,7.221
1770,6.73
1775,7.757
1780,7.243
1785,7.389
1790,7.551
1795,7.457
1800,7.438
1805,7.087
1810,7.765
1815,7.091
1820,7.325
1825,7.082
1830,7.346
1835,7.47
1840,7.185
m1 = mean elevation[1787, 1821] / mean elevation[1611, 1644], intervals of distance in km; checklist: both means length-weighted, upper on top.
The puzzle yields 1.27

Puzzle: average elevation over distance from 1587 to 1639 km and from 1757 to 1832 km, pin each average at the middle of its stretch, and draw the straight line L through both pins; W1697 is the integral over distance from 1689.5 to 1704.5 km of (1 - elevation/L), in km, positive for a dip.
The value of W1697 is 0.7 km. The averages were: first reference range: 6.07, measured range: 6.34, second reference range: 7.34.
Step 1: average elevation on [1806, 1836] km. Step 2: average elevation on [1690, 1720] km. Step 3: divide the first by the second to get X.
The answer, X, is 1.2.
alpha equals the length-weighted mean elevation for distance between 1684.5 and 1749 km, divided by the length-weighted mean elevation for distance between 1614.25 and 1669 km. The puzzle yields 0.9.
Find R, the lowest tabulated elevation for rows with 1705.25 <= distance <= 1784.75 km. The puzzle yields 3.385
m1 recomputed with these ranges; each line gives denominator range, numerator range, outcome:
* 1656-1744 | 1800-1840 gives 1.18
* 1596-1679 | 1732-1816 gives 1.10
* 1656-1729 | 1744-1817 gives 1.18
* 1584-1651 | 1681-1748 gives 0.90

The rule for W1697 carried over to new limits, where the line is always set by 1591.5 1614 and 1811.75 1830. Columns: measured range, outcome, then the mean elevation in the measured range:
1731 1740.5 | 1.6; 5.65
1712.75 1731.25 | 6.4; 4.42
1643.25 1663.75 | -3.3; 7.45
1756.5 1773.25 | -0.6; 7.21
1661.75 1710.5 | -1.2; 6.73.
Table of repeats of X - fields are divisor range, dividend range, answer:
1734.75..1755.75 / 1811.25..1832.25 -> 1.03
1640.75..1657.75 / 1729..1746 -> 0.80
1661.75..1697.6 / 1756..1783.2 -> 1.10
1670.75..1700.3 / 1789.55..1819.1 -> 1.15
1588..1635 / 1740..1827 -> 1.23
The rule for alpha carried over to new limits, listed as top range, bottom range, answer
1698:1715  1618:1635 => 1.20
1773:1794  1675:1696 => 1.24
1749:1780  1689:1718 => 1.18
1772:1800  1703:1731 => 1.42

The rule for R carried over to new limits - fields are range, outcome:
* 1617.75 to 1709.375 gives 4.358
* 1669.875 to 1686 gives 5.163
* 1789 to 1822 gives 7.087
